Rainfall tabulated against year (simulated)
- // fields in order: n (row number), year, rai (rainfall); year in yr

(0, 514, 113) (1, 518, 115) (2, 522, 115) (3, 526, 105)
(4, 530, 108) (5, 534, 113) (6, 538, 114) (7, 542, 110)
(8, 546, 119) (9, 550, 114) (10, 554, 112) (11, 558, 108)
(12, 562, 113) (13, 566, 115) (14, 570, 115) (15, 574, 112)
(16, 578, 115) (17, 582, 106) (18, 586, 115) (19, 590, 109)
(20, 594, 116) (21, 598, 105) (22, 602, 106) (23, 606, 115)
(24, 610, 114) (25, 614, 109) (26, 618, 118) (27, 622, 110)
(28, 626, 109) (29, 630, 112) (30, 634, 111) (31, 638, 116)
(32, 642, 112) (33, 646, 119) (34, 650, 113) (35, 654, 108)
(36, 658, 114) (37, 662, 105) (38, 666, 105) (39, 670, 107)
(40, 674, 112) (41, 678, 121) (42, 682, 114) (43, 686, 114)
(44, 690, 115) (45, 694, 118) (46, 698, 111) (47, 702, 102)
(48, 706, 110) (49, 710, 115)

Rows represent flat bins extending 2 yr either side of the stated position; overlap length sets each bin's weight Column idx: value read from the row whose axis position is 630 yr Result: 112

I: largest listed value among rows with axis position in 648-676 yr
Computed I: 114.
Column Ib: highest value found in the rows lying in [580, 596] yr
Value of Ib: 116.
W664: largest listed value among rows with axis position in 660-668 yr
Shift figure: 105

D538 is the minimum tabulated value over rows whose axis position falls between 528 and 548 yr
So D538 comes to 108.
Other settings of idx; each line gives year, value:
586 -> 115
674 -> 112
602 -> 106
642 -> 112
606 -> 115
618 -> 118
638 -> 116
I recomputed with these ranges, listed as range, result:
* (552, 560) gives 112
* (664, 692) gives 121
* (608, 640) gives 118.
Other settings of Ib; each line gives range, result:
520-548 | 119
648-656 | 113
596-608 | 115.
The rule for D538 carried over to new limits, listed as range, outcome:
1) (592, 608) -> 105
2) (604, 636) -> 109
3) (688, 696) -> 115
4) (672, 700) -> 111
